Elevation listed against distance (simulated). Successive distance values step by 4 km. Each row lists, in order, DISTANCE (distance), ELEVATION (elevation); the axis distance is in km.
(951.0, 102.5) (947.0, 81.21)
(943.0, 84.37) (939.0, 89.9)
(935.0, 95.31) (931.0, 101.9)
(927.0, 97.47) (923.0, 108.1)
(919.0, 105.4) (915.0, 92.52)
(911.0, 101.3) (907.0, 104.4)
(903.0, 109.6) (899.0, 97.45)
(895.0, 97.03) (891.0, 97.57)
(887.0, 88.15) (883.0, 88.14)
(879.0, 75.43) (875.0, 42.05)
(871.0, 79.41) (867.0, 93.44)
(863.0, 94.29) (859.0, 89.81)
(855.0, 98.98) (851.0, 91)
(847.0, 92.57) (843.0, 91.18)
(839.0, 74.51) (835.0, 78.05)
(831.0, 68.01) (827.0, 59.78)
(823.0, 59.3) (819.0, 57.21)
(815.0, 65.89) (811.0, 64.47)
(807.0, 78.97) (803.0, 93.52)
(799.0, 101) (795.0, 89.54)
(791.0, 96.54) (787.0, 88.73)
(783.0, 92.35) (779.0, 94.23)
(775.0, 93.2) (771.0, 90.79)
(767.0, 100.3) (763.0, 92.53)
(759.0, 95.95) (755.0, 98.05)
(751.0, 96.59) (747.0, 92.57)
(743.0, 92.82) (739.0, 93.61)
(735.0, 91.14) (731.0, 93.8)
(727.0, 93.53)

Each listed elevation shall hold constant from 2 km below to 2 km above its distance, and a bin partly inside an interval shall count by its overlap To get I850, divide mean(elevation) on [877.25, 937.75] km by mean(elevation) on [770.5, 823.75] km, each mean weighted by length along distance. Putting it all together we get 1.16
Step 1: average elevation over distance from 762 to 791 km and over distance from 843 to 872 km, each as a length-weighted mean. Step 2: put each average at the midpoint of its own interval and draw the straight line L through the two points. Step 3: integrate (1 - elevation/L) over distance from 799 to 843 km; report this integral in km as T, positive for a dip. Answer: 9.6 km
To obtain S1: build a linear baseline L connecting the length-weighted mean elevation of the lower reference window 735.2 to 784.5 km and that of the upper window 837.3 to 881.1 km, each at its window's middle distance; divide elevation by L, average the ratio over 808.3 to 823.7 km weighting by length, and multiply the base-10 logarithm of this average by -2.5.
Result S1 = 0.37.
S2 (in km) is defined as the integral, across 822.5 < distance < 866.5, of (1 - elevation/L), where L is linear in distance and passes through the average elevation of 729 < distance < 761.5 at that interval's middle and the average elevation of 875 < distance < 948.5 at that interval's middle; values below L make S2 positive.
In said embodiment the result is 5.3 km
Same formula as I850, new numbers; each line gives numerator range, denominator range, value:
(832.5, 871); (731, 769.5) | 0.93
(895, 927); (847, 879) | 1.21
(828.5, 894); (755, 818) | 0.94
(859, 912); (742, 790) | 0.95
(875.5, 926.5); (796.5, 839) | 1.31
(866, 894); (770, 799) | 0.87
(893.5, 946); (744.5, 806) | 1.05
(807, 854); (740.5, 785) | 0.78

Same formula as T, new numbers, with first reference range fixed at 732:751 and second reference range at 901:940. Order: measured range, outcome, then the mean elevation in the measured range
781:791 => 0.3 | 91.7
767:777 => 0.1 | 93.7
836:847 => 1.5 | 84.2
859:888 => 5.4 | 80.5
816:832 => 5.9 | 60.9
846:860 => 0.7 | 93.4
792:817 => 3.4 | 82.8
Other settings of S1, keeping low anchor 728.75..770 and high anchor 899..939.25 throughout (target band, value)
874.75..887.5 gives 0.29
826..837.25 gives 0.37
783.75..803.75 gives 0.03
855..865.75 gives 0.06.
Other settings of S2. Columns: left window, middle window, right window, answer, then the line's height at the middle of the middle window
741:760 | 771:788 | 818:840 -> -1.6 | 84.4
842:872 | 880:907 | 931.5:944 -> -1.3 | 91.7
